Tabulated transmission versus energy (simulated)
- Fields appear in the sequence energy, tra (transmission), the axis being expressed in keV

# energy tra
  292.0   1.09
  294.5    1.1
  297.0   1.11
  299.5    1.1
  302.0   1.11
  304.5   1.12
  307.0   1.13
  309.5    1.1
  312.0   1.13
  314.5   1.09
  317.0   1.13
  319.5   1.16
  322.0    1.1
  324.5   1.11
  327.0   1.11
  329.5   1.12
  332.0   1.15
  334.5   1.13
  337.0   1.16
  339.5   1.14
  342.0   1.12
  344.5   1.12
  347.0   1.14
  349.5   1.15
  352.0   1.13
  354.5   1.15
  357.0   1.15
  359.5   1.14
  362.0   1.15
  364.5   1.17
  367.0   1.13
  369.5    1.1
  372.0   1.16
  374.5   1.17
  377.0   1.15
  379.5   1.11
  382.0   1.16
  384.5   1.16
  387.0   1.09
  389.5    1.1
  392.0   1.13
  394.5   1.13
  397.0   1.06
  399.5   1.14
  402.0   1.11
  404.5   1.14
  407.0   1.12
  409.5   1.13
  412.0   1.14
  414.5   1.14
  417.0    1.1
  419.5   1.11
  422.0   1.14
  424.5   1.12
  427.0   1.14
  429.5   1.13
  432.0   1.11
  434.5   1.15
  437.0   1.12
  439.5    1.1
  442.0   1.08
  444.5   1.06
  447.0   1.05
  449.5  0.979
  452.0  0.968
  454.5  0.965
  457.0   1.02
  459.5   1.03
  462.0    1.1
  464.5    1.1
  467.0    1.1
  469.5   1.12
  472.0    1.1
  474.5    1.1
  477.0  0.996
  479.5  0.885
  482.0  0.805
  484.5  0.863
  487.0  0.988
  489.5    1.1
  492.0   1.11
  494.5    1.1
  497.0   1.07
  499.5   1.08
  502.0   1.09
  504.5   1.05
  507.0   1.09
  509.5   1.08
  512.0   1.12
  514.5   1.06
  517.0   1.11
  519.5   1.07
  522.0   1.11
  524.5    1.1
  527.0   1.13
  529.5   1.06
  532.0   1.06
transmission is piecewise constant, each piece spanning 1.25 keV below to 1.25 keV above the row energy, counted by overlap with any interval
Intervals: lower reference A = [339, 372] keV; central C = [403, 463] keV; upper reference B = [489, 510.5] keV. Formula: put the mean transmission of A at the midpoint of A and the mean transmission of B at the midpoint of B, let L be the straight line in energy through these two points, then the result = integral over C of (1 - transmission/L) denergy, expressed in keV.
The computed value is 1.1 keV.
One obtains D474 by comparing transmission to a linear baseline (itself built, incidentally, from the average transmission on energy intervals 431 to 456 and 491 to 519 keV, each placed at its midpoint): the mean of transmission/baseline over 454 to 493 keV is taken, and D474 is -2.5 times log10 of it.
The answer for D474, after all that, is 0.05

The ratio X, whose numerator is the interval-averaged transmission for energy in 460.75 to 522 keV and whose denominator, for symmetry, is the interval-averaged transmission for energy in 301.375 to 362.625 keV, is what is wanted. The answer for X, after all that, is 0.9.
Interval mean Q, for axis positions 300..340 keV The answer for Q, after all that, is 1.12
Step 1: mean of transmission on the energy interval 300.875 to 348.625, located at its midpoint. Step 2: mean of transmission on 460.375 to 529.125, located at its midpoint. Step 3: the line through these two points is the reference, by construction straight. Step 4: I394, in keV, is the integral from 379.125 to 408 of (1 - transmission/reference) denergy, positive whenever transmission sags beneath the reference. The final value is -0.6 keV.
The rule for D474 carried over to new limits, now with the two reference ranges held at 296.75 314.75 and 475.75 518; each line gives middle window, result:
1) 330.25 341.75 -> -0.04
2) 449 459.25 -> 0.07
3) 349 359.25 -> -0.05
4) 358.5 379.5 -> -0.06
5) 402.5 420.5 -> -0.06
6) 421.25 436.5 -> -0.07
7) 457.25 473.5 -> -0.04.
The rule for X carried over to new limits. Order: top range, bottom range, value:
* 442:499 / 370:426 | 0.91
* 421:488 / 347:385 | 0.92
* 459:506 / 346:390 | 0.91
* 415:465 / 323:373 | 0.95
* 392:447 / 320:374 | 0.98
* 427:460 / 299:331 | 0.95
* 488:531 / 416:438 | 0.97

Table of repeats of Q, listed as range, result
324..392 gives 1.14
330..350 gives 1.14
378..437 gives 1.12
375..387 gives 1.14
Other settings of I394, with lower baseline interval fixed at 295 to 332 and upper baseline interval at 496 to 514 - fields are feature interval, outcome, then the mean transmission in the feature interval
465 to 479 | 0.2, 1.07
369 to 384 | -0.5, 1.14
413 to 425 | -0.3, 1.12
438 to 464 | 1.3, 1.04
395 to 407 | -0.1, 1.11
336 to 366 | -0.9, 1.14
